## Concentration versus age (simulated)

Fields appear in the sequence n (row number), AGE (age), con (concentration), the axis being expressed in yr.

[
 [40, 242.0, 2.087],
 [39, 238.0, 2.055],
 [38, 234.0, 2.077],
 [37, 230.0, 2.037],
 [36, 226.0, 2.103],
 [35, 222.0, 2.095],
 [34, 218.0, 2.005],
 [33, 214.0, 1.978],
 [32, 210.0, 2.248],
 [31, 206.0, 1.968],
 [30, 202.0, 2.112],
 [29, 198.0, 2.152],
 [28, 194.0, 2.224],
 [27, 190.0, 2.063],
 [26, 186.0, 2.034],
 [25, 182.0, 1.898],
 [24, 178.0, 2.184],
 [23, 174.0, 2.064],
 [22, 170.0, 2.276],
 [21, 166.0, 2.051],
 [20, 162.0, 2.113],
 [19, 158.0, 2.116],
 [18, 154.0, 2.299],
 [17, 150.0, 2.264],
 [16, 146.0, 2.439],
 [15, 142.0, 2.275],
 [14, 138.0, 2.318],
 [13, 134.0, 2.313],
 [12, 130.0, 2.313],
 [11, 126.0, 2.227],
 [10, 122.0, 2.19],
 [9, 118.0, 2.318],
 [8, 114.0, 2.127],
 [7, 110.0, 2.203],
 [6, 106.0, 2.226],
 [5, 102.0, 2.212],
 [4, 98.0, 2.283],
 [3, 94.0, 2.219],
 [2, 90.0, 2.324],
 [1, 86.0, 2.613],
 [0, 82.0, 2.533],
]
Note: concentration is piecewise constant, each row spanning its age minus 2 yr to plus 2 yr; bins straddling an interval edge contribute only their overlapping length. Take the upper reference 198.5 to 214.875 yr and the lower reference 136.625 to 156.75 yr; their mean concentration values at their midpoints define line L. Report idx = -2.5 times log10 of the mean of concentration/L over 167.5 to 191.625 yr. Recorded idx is 0.05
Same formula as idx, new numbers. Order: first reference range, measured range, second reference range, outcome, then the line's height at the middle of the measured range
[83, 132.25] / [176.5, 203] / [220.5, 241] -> 0.02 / 2.14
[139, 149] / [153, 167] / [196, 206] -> 0.07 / 2.28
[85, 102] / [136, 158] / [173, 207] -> -0.05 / 2.19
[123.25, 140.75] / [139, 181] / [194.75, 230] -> 0.01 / 2.22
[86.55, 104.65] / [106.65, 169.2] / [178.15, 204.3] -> -0.02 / 2.2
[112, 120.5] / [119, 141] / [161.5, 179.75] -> -0.04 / 2.2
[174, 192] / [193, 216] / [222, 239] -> -0.03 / 2.06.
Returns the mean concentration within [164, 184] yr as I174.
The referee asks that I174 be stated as 2.09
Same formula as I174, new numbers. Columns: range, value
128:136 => 2.31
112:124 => 2.21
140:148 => 2.36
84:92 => 2.47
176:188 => 2.04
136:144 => 2.3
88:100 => 2.28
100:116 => 2.19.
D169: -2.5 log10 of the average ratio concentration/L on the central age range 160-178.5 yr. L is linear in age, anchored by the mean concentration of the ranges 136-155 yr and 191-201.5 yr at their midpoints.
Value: 0.06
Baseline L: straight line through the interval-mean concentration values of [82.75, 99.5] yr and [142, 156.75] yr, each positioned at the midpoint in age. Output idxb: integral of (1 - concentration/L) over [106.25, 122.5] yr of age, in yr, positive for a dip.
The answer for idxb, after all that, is 0.95 yr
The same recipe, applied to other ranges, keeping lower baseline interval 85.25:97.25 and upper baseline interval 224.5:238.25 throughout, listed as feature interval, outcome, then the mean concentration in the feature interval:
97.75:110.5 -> 0.5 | 2.23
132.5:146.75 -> -0.5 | 2.33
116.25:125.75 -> 0.2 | 2.25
